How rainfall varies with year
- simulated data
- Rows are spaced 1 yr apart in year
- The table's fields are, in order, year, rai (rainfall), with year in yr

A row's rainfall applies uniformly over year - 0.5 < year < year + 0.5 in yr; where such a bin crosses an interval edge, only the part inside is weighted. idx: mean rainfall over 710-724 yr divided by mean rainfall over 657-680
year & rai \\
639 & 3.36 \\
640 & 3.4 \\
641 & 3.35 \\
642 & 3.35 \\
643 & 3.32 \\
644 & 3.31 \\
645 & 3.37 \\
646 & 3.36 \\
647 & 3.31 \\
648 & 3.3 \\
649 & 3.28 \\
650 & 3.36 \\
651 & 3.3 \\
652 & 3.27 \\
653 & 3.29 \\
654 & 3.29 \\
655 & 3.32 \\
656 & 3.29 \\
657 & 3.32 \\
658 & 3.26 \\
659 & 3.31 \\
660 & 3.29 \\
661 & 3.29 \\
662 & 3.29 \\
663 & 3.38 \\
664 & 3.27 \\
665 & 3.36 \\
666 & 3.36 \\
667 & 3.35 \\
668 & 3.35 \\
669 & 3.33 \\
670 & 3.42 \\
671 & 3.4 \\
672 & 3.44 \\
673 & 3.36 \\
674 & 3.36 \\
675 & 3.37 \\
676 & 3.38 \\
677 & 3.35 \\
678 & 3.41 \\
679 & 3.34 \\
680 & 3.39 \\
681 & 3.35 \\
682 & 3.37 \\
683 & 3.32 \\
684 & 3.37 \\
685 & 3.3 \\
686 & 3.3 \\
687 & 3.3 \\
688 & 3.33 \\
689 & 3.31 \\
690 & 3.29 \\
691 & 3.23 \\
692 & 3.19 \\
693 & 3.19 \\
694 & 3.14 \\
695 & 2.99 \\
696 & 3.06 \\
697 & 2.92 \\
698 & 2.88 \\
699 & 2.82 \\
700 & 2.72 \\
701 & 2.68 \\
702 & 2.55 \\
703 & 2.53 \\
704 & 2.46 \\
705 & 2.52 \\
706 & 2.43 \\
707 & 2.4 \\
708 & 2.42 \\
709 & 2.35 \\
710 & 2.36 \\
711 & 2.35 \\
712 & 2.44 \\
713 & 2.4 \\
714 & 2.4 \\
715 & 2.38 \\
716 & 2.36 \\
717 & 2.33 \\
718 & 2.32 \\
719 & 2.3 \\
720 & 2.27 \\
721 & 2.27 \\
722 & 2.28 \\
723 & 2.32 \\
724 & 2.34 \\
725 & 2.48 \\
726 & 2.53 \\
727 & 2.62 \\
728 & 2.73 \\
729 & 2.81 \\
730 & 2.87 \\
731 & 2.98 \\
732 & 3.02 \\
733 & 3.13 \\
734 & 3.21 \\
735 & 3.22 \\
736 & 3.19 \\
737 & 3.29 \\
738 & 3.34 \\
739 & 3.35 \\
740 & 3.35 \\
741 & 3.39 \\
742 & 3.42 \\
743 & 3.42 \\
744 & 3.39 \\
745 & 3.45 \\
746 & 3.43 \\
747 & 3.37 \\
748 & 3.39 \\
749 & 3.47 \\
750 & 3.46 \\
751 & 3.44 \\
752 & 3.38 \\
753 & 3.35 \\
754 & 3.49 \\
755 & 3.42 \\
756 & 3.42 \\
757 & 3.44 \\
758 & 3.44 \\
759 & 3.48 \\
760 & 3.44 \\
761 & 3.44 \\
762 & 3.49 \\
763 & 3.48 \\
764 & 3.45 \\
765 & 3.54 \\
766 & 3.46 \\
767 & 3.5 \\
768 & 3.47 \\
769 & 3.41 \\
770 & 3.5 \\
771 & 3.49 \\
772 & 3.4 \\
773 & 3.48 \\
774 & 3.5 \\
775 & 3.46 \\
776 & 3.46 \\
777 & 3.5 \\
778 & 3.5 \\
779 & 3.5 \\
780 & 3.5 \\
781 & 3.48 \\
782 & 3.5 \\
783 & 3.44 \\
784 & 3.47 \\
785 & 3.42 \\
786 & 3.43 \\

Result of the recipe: 0.7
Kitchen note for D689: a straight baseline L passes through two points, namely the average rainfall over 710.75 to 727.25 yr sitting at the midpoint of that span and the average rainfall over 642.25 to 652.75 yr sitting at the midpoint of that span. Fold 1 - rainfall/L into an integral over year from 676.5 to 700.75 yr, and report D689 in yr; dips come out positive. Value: -3.7 yr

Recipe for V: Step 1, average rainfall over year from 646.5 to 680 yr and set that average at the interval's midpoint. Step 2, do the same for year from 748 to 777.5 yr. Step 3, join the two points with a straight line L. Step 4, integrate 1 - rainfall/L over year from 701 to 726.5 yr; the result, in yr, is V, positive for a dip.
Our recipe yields 7.5 yr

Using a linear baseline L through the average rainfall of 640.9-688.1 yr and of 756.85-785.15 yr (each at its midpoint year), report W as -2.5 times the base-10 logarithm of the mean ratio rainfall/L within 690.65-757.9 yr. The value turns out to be 0.18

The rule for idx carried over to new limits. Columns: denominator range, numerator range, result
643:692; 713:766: 0.92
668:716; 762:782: 1.16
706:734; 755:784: 1.38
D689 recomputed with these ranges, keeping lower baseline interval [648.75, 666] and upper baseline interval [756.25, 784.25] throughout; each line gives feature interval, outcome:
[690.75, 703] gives 1.60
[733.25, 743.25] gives 0.33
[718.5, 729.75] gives 3.12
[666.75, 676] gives -0.14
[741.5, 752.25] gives 0.05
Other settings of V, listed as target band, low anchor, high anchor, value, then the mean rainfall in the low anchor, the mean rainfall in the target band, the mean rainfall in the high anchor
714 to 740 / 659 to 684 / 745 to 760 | 5.2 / 3.35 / 2.72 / 3.43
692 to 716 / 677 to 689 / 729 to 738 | 4.6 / 3.34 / 2.63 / 3.11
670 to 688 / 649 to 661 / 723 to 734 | -1.4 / 3.3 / 3.36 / 2.75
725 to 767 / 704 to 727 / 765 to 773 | -4.0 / 2.38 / 3.29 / 3.47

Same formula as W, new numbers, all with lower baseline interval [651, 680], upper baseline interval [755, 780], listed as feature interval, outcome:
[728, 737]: 0.126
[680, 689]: 0.010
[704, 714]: 0.372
